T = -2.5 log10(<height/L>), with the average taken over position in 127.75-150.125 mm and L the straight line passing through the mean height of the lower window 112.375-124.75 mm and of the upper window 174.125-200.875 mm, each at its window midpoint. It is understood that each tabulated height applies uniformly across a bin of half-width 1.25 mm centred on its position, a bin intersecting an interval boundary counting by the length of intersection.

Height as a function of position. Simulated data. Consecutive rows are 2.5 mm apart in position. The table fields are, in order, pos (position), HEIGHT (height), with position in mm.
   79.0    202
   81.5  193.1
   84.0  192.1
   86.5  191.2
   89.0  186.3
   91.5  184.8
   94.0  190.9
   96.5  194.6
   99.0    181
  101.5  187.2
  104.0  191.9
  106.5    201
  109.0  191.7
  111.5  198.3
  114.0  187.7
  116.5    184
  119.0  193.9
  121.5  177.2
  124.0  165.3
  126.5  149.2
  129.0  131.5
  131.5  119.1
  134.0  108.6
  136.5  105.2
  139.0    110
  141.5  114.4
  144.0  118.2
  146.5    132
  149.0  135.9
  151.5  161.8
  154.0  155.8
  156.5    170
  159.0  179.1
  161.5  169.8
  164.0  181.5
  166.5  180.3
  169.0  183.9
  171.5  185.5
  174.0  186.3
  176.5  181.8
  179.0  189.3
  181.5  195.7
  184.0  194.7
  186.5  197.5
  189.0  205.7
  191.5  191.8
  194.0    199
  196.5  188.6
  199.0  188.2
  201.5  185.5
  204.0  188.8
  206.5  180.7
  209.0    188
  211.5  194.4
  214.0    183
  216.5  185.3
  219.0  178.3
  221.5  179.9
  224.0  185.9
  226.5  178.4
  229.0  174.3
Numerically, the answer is 0.480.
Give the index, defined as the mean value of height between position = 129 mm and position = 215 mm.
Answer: 169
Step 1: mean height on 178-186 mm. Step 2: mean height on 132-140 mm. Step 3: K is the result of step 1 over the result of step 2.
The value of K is 1.78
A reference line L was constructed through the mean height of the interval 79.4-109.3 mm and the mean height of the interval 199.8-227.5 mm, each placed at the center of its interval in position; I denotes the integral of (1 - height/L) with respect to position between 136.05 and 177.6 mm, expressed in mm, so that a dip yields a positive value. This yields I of 6.8 mm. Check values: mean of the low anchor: 191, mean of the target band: 157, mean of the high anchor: 184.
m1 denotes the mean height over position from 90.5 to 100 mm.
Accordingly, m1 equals 188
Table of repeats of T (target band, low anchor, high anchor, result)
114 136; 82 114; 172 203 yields 0.24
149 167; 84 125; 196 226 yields 0.11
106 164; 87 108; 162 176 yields 0.20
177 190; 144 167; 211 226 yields -0.15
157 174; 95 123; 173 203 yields 0.07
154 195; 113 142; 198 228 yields -0.11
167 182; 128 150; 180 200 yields -0.09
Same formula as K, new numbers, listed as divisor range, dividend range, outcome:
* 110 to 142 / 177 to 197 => 1.29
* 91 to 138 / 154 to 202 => 1.09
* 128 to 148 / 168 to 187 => 1.61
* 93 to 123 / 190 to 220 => 0.99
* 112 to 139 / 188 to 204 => 1.27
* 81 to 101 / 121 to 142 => 0.69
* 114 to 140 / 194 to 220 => 1.27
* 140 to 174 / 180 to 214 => 1.20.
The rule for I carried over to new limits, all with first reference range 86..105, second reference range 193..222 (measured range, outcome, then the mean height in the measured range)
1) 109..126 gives 0.4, 183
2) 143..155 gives 3.0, 141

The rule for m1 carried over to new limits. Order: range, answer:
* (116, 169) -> 150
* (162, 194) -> 189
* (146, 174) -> 169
